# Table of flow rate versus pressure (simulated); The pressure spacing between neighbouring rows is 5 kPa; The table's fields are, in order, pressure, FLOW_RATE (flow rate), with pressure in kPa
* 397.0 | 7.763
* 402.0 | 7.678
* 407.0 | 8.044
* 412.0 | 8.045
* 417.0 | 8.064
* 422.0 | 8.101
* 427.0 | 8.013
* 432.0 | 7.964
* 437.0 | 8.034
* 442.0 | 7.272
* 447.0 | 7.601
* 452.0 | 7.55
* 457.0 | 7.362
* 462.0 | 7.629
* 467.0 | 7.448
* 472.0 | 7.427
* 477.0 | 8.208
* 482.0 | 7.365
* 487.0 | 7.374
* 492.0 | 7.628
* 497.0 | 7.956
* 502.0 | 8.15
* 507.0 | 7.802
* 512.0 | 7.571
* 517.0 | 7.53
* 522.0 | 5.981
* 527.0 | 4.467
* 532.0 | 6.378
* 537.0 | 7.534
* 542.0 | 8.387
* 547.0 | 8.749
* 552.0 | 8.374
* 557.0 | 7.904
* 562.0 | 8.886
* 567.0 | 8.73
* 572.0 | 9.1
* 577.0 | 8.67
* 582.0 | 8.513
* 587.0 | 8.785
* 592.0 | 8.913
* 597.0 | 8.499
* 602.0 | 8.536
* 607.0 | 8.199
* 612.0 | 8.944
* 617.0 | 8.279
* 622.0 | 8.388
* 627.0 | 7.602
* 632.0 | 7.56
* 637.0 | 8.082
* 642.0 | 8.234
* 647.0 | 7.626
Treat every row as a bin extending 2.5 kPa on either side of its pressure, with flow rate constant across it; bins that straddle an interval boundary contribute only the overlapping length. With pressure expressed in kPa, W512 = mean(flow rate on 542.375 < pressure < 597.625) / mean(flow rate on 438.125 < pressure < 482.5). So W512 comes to 1.14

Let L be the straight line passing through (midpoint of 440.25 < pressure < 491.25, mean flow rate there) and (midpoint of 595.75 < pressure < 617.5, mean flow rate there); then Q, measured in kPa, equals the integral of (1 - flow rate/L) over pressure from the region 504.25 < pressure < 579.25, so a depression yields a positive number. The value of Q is 3.11 kPa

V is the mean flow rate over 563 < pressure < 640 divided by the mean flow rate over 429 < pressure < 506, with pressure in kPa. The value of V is 1.10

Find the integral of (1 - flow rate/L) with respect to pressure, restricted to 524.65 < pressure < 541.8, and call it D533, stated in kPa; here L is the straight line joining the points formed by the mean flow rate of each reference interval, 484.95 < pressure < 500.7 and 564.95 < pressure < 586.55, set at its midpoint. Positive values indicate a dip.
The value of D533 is 3.7 kPa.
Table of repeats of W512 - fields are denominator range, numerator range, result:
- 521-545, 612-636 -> 1.22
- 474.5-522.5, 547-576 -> 1.13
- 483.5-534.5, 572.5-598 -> 1.23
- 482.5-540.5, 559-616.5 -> 1.21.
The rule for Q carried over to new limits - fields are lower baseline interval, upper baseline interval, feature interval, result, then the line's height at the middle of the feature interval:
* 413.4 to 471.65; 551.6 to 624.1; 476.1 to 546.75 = 6.9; 8.13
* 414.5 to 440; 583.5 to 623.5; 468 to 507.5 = 2.3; 8.21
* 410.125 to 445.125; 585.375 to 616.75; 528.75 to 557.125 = 2.0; 8.38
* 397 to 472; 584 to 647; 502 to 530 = 4.2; 8.01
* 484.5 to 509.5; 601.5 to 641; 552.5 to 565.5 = -0.7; 7.98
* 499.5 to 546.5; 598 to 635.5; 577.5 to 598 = -2.1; 7.89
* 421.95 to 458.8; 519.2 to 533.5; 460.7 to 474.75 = -0.9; 7.04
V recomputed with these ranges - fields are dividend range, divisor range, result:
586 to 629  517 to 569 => 1.12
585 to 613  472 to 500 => 1.12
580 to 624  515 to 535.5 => 1.40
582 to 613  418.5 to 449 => 1.10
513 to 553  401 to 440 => 0.89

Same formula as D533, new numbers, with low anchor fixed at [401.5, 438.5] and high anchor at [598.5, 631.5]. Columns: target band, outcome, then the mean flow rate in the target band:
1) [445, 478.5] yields 2.0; 7.59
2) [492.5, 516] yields 0.9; 7.83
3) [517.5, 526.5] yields 2.4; 5.99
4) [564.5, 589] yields -1.6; 8.76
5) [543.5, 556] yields -0.4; 8.47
